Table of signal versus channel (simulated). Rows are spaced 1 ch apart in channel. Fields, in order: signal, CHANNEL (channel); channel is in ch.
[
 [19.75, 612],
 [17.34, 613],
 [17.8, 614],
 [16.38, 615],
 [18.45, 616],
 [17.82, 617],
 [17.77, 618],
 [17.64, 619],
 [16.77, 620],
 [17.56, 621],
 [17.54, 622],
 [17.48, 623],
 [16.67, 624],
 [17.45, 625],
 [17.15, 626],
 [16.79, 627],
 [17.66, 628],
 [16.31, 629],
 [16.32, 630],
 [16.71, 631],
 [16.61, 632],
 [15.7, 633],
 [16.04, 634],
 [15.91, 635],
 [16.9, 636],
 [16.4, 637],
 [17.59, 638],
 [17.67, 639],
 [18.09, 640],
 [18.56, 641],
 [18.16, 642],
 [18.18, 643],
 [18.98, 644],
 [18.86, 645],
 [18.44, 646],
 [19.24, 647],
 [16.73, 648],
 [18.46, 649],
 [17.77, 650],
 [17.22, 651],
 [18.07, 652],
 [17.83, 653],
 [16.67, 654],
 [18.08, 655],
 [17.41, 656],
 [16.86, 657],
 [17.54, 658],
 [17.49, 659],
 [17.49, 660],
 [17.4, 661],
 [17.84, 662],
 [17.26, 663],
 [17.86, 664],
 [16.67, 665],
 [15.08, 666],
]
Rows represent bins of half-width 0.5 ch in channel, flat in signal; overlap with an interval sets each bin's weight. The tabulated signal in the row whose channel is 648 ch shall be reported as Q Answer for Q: 16.73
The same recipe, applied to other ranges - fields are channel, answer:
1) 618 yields 17.77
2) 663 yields 17.26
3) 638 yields 17.59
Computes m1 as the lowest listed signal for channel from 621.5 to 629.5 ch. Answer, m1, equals 16.31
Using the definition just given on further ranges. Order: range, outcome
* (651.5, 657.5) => 16.67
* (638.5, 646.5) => 17.67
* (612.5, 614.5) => 17.34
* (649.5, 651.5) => 17.22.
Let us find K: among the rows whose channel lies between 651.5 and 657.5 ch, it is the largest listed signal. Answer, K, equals 18.08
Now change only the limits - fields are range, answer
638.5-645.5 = 18.98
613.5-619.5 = 18.45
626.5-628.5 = 17.66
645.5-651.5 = 19.24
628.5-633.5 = 16.71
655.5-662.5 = 17.84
